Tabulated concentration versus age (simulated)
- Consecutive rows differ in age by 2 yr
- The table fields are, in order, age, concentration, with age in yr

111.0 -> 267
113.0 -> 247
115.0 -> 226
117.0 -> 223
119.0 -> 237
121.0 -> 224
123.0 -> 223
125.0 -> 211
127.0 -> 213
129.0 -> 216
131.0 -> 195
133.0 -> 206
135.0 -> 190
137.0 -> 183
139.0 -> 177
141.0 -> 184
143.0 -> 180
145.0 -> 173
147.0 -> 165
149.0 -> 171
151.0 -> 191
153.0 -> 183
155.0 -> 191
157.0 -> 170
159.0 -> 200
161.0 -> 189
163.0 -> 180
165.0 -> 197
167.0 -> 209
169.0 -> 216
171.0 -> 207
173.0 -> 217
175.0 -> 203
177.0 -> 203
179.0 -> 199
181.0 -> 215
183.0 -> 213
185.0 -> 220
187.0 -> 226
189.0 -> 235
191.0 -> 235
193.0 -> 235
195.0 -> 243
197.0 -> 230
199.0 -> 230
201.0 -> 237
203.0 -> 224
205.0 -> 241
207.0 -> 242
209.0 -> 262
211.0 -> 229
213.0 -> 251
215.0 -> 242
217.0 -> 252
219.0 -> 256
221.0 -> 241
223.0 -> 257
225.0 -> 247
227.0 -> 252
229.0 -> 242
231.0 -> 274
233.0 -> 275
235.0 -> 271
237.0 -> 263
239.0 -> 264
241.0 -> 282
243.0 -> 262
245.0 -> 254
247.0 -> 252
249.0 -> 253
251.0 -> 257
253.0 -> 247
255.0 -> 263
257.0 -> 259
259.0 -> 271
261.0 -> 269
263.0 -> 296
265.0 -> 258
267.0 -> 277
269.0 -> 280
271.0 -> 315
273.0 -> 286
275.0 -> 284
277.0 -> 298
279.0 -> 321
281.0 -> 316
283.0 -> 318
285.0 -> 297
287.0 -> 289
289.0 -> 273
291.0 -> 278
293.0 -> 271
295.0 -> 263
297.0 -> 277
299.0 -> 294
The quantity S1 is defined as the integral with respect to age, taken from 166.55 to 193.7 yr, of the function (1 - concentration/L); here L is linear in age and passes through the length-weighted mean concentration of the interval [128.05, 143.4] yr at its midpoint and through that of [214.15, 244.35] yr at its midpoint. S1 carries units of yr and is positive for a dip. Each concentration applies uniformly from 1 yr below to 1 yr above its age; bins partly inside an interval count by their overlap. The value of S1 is 0.9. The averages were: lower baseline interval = 192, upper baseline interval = 259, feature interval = 217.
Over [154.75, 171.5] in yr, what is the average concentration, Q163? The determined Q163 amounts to 195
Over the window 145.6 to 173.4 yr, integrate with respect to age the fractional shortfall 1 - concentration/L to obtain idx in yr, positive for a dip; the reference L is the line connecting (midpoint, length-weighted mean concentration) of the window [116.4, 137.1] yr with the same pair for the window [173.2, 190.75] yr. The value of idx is 3.0 yr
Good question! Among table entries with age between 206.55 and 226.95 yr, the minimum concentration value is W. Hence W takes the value 229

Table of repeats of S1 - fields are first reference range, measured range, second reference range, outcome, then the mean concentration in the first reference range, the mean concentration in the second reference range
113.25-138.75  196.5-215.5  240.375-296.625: 0.8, 212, 278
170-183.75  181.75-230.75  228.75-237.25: -0.2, 208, 267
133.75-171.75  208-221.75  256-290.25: -0.5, 187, 289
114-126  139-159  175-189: 3.6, 224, 214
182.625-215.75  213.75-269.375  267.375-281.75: 2.0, 235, 299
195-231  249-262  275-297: 0.5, 244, 291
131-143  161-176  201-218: 0.6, 188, 243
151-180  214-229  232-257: -0.4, 197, 262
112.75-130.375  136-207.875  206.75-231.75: 9.5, 223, 250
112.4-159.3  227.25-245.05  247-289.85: -0.3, 199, 282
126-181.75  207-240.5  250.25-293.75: -1.1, 194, 283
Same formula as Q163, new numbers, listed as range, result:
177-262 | 246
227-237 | 264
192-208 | 235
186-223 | 240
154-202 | 212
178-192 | 220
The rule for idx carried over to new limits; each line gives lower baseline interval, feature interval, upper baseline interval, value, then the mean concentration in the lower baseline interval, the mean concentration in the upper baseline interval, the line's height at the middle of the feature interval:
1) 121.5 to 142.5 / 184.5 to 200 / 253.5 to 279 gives 0.26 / 200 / 281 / 236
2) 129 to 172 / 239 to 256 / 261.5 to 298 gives 0.29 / 189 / 288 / 264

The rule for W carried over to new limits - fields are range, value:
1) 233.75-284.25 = 247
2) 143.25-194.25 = 165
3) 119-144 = 177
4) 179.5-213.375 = 213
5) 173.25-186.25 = 199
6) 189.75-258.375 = 224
